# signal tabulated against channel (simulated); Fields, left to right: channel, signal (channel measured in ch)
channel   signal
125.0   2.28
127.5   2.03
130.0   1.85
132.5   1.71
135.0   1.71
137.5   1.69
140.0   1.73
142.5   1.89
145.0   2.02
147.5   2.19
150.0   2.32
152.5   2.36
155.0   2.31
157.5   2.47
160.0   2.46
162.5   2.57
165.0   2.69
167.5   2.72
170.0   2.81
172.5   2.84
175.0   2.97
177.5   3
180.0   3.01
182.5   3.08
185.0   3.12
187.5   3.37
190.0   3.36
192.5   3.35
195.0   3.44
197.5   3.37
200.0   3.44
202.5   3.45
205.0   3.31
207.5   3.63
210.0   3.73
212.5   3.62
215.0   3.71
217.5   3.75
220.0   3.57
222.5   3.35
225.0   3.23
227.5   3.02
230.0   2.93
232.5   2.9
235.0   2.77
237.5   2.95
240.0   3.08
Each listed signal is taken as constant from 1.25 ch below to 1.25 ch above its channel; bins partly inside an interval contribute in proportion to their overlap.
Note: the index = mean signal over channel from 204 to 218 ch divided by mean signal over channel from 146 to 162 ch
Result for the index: 1.5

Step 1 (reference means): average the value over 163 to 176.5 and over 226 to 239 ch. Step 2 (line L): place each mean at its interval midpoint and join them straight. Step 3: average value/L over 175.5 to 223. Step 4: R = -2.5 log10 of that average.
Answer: -0.19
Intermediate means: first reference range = 2.8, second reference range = 2.92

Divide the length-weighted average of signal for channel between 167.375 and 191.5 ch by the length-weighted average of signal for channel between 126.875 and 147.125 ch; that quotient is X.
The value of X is 1.7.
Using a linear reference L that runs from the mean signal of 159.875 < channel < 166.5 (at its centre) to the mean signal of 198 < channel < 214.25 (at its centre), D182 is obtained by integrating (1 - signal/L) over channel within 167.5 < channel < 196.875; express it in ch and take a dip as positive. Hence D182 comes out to -1.0 ch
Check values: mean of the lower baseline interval 2.6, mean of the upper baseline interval 3.53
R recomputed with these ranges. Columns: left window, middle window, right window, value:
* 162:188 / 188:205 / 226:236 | -0.16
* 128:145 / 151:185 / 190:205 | -0.04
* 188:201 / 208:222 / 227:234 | -0.17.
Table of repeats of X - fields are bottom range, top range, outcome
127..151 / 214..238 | 1.69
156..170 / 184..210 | 1.31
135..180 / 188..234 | 1.41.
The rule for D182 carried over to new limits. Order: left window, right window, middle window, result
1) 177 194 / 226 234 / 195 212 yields -2.2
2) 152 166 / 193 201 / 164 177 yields -0.3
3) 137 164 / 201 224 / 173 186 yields -0.9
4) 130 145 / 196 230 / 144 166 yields -2.1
